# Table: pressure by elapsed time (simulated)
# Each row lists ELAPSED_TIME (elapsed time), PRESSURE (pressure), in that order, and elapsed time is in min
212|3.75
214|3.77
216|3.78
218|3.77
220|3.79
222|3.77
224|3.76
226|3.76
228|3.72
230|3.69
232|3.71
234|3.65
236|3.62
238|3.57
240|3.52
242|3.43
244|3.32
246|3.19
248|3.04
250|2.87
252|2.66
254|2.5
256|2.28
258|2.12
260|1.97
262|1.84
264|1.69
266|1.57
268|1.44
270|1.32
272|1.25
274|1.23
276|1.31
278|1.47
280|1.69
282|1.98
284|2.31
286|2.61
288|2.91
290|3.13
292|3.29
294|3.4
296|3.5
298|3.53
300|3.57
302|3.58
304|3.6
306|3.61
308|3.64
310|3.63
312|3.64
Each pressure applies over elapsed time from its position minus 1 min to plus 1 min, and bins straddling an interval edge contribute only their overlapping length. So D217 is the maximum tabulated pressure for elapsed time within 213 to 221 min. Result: 3.79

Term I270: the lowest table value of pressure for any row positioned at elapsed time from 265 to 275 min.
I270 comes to 1.23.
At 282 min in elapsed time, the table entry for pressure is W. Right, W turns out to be 1.98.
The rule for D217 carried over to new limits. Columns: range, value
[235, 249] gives 3.62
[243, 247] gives 3.32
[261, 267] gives 1.84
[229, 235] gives 3.71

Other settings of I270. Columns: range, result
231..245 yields 3.32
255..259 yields 2.12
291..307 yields 3.29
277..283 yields 1.47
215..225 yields 3.76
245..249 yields 3.04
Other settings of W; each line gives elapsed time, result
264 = 1.69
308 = 3.64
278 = 1.47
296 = 3.5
